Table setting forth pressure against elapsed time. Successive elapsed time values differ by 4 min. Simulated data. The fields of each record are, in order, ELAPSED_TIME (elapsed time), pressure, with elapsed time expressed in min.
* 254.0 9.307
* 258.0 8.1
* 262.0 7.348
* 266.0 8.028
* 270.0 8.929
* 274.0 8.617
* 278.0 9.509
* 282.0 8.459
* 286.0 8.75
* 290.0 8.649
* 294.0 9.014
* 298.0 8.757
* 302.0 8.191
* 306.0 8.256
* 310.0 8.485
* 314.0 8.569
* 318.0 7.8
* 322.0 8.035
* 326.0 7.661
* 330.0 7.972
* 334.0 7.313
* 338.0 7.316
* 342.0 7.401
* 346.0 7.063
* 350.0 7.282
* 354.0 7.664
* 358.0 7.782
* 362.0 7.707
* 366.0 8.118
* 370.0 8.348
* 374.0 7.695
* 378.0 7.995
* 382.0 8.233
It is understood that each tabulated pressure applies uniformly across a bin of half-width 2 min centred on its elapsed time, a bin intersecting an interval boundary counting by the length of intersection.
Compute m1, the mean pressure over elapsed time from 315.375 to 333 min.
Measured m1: 7.86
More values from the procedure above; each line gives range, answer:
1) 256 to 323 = 8.45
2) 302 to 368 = 7.79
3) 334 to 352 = 7.27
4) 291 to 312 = 8.55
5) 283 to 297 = 8.78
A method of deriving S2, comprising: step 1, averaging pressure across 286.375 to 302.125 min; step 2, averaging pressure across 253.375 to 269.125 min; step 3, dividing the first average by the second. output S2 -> 1.07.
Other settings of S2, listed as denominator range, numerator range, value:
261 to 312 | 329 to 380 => 0.89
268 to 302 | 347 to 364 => 0.86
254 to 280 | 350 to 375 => 0.92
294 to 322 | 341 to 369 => 0.91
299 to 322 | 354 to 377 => 0.96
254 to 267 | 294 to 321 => 1.04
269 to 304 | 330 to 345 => 0.85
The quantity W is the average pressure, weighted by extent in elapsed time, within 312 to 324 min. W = 8.13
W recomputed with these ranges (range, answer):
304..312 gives 8.37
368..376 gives 8.02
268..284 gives 8.88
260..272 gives 8.1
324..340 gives 7.57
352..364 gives 7.72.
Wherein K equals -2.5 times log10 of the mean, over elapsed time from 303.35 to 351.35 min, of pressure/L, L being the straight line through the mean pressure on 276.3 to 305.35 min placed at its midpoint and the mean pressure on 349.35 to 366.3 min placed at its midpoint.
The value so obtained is 0.05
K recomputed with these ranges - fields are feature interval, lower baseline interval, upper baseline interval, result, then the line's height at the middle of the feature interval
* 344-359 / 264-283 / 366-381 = 0.11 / 8.19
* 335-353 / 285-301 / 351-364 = 0.09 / 7.91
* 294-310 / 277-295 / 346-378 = 0.02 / 8.61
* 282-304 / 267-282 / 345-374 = 0.00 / 8.63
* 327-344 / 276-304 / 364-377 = 0.12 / 8.36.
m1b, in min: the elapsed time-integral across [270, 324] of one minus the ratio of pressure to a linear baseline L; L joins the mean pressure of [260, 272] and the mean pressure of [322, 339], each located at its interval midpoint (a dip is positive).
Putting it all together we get -4.7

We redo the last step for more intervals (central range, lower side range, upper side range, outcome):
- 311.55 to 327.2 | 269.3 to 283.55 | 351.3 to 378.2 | 0.7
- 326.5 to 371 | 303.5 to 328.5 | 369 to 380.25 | 2.4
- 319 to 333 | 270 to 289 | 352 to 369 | 0.7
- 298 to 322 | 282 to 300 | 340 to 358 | 0.1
